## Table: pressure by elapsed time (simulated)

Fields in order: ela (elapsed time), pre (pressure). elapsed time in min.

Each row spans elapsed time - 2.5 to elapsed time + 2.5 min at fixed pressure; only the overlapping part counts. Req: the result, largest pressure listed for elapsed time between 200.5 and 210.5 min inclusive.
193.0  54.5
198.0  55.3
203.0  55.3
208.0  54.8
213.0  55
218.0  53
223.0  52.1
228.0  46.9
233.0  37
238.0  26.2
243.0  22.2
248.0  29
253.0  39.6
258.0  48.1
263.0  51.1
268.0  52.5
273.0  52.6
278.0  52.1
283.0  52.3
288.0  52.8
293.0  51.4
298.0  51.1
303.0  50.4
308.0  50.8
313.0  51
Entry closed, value 55.3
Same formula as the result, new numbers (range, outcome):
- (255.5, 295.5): 52.8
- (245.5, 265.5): 51.1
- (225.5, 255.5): 46.9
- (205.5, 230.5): 55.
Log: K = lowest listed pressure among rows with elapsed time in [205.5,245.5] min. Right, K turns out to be 22.2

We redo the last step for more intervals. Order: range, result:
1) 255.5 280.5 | 48.1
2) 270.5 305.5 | 50.4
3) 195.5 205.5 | 55.3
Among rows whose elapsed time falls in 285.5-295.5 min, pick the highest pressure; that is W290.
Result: 52.8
